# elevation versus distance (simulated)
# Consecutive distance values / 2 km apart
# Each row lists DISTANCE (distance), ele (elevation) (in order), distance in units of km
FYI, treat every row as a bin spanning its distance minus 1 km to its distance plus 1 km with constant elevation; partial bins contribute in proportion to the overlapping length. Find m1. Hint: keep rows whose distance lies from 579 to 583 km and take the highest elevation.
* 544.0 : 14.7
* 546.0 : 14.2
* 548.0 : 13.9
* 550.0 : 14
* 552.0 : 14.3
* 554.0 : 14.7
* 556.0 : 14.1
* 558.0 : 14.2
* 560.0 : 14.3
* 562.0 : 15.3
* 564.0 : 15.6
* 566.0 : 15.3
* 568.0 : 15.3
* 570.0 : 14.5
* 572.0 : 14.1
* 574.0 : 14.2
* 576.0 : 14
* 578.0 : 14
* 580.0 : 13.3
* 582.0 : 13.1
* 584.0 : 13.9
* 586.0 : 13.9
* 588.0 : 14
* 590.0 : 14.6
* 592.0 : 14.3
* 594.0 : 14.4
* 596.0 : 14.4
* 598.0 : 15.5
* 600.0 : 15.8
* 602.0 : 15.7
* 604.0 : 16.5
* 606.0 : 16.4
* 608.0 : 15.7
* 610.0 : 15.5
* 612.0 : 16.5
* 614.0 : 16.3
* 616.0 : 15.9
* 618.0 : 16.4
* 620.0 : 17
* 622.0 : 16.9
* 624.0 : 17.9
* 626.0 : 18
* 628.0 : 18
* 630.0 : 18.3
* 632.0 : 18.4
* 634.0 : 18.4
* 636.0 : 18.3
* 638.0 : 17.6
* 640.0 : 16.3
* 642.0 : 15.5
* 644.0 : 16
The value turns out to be 13.3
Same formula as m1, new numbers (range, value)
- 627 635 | 18.4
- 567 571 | 15.3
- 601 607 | 16.5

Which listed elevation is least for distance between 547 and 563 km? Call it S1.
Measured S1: 13.9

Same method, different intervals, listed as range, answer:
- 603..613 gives 15.5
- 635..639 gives 17.6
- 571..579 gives 14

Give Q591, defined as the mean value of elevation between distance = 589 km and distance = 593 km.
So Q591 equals 14.4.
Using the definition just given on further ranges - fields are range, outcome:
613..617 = 16.1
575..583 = 13.6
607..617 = 16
